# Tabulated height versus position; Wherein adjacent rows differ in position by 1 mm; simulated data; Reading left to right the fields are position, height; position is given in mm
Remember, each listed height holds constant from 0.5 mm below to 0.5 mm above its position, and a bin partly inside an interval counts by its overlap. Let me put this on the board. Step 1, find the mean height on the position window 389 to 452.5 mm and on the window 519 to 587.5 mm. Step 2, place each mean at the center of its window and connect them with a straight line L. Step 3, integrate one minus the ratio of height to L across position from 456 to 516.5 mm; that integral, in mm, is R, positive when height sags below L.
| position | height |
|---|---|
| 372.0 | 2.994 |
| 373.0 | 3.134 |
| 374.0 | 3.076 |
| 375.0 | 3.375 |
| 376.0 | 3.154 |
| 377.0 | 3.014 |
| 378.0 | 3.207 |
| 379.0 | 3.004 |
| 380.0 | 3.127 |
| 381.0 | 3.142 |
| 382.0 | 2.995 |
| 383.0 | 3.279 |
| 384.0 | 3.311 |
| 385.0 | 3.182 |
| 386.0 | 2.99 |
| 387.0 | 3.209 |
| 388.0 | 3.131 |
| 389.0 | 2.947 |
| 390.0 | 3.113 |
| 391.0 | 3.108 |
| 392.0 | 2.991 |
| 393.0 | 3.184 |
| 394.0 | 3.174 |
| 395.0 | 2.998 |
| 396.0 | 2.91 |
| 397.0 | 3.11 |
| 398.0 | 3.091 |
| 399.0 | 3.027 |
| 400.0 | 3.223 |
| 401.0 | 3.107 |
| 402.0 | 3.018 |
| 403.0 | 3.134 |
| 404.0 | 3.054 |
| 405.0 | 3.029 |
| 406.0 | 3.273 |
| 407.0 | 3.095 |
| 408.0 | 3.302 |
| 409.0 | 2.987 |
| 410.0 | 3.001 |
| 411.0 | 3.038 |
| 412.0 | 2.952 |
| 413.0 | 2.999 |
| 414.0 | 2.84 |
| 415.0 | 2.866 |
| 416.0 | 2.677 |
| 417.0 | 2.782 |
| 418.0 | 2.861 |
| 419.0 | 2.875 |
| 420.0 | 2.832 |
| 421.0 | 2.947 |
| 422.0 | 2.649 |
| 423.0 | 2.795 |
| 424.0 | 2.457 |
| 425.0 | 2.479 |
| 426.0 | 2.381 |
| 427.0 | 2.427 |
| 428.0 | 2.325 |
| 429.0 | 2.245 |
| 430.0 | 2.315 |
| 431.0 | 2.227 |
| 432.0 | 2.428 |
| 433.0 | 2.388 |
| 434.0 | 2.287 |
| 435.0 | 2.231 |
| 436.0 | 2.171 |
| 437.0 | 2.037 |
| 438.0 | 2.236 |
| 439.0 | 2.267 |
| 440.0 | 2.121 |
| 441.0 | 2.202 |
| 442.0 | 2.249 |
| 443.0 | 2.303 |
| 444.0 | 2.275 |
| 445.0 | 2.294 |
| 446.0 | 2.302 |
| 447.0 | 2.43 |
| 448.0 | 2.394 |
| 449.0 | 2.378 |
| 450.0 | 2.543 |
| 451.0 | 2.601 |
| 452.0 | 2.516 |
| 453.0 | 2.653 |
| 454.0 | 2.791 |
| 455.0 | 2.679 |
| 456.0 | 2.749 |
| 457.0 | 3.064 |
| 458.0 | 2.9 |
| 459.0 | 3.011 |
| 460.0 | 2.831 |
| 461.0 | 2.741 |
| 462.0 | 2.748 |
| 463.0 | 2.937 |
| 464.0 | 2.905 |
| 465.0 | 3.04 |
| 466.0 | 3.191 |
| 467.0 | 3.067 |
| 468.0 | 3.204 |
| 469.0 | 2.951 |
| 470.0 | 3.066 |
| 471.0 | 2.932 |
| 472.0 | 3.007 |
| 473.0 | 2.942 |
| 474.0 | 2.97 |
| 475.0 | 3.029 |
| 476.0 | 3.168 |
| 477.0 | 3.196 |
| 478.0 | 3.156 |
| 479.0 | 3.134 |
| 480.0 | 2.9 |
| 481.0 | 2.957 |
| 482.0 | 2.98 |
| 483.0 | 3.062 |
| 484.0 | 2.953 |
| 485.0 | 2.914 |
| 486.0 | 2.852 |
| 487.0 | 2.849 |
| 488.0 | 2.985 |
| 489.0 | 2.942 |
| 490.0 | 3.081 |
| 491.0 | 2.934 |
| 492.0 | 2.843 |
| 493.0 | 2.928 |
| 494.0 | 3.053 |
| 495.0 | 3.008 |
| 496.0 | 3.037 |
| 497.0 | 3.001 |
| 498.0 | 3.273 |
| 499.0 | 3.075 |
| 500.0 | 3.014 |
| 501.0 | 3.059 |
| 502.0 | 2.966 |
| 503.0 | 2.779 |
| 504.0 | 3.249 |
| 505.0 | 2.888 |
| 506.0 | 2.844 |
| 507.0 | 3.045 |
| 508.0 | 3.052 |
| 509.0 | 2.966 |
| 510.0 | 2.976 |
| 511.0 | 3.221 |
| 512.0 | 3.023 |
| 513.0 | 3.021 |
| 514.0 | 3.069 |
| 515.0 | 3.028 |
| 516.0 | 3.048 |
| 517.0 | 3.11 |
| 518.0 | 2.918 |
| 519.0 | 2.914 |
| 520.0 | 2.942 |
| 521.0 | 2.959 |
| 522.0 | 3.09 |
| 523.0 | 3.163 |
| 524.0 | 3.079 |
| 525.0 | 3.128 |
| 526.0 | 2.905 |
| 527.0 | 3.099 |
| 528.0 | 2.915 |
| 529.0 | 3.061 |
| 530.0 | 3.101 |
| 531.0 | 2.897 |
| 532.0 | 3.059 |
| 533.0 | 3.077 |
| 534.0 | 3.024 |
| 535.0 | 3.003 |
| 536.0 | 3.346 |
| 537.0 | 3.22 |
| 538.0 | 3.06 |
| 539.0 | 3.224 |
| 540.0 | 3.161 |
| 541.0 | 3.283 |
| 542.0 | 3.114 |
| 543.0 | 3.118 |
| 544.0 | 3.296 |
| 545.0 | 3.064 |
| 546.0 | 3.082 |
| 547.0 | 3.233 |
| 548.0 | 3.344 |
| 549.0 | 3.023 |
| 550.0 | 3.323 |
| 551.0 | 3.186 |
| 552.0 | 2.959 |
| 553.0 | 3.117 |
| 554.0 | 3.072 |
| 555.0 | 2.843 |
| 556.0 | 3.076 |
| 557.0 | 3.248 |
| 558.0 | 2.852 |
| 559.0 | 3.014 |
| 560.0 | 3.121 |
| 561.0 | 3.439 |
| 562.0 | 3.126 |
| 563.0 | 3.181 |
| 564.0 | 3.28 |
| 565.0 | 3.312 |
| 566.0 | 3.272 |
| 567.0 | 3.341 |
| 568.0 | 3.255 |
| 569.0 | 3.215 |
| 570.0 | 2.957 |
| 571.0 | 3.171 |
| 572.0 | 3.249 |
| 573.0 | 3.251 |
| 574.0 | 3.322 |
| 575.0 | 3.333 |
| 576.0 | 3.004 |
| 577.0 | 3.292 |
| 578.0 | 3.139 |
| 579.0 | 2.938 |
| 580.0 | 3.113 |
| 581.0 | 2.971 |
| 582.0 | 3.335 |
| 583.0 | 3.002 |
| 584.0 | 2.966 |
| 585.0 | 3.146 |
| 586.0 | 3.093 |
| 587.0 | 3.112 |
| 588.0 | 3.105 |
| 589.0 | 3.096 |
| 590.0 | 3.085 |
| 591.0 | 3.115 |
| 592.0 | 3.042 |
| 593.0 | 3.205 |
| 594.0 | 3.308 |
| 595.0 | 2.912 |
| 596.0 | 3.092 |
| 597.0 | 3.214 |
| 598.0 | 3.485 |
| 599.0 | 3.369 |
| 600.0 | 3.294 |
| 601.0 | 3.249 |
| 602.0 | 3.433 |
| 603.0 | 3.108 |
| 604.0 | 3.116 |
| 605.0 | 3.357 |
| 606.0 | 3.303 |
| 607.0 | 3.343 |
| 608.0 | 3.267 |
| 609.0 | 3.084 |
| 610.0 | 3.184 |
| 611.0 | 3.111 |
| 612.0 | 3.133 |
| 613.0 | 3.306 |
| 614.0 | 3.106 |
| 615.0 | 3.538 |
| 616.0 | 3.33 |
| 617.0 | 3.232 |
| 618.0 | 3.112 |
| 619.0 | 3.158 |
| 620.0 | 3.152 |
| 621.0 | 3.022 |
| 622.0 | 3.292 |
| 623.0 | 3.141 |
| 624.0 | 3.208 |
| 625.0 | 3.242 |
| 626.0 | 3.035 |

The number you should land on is -1.92 mm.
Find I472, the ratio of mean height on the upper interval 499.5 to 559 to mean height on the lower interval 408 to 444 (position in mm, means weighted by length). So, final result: 1.2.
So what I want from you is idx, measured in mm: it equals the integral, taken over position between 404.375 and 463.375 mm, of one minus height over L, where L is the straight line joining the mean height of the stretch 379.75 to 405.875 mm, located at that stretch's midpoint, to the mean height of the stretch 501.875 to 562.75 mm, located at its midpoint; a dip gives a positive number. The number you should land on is 9.1 mm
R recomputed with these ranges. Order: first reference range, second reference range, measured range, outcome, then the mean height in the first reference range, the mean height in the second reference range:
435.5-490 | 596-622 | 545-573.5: -0.8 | 2.76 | 3.24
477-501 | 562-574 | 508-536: 0.5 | 3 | 3.23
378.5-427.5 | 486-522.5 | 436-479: 4.0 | 2.98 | 3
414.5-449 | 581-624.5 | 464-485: -3.3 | 2.43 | 3.19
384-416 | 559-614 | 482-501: 0.8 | 3.06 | 3.19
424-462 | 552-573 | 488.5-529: -2.6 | 2.45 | 3.15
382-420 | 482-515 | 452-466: 0.8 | 3.05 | 3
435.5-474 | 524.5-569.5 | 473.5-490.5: -1.3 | 2.65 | 3.13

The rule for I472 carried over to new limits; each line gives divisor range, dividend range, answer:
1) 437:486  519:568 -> 1.13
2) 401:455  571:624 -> 1.22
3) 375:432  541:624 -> 1.08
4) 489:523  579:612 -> 1.05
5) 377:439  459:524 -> 1.05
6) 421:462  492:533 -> 1.22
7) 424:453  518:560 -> 1.32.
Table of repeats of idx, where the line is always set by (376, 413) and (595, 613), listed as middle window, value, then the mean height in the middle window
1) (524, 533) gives 0.4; 3.03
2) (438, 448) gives 2.7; 2.28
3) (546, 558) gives 0.3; 3.12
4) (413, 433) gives 3.3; 2.61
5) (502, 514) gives 0.6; 3.01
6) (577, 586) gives 0.4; 3.09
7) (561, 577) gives -0.1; 3.23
